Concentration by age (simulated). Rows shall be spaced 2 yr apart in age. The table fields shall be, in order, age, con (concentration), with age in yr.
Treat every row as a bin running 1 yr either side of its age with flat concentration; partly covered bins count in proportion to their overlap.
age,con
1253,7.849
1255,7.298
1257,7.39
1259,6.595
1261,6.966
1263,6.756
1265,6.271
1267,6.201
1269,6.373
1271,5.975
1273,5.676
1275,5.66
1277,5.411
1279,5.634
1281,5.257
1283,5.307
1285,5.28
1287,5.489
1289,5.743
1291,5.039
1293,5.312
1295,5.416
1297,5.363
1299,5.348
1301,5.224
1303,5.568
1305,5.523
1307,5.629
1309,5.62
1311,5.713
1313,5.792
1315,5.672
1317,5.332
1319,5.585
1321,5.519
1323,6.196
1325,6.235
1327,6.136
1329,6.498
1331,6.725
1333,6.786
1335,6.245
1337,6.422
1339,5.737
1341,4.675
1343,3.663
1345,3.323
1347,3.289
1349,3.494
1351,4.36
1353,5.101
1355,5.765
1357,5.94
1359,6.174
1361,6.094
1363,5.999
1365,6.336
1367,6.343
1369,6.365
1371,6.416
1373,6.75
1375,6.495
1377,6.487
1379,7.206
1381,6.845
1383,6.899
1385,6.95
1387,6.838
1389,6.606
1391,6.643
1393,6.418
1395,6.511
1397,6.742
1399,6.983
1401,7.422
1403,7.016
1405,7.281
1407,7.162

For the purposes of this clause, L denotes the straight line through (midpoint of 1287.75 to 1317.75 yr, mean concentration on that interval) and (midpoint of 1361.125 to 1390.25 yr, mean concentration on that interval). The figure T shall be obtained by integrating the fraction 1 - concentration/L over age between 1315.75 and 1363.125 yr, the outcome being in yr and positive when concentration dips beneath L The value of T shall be 4.44 yr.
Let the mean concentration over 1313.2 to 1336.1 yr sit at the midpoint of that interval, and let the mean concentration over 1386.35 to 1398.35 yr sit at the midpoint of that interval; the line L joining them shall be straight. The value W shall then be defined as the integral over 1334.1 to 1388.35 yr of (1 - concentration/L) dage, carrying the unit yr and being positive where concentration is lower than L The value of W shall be 5.10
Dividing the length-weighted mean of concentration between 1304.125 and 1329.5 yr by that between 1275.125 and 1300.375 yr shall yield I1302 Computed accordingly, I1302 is 1.1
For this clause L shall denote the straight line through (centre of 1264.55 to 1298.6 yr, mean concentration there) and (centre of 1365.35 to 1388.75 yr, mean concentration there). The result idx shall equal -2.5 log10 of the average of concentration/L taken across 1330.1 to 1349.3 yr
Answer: 0.22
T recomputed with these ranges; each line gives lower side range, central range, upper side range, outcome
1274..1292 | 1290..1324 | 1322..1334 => 2.5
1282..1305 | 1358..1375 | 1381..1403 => 0.3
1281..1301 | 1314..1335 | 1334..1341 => -1.1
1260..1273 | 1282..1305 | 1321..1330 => 3.3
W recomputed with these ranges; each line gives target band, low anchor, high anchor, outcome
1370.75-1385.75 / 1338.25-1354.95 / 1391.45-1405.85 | -2.32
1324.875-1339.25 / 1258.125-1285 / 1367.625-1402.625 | -0.01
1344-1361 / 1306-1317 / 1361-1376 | 3.90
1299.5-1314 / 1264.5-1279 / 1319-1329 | 1.00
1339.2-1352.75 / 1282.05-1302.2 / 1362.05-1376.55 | 4.66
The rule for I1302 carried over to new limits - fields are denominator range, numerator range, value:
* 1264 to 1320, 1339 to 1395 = 1.05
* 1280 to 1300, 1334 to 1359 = 0.91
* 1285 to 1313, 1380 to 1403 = 1.25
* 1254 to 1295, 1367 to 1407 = 1.14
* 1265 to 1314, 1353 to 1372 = 1.09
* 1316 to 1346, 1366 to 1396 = 1.17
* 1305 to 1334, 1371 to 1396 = 1.13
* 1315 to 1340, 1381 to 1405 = 1.12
